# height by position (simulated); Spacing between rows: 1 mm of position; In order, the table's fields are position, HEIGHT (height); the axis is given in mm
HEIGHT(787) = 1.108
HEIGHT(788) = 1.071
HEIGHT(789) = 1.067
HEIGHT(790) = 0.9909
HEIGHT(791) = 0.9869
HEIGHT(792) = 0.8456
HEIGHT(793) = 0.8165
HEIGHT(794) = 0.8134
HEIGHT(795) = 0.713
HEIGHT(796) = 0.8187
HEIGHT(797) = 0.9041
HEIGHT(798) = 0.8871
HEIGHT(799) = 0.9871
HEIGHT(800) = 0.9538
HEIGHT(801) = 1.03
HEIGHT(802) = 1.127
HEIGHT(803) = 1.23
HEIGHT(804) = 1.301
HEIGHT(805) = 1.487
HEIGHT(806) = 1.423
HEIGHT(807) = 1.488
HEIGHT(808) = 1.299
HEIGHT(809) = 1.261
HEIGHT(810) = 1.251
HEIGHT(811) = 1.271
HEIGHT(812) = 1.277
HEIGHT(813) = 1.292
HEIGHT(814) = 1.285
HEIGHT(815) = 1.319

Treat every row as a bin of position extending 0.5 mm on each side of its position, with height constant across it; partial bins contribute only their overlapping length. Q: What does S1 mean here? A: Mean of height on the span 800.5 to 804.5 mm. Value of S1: 1.17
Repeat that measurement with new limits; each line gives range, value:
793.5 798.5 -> 0.827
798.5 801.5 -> 0.99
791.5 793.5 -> 0.831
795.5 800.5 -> 0.91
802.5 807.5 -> 1.39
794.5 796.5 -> 0.766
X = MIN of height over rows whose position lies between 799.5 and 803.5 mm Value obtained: 0.9538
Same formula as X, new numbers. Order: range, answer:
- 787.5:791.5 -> 0.9869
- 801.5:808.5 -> 1.127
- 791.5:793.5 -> 0.8165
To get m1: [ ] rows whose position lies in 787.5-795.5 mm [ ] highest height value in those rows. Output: 1.071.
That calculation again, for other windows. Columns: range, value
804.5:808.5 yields 1.488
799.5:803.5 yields 1.23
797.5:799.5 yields 0.9871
